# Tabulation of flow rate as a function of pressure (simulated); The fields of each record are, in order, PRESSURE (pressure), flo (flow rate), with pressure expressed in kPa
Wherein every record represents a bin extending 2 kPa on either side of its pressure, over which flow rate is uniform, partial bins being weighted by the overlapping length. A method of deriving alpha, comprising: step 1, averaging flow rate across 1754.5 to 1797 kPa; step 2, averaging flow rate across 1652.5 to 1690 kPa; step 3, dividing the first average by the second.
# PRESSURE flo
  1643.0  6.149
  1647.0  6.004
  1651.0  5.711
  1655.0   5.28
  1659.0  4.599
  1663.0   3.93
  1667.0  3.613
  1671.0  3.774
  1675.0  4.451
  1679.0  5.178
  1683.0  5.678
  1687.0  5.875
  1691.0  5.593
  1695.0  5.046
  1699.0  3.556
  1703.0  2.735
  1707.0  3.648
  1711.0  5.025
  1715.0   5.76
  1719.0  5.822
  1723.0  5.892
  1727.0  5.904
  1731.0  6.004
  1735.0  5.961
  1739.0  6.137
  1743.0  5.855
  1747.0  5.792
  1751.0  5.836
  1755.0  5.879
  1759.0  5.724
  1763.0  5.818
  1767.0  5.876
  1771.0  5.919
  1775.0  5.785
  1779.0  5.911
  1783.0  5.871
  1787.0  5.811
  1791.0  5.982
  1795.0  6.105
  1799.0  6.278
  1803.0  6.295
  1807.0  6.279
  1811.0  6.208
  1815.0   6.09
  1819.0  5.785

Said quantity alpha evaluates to 1.24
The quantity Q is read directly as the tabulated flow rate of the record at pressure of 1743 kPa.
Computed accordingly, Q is 5.855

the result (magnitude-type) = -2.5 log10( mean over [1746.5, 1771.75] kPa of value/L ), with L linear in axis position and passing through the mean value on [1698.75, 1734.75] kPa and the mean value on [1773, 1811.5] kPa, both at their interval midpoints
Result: -0.04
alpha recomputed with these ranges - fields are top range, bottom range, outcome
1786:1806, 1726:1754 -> 1.03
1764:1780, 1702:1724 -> 1.21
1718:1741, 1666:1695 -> 1.21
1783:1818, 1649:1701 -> 1.27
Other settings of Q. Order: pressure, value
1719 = 5.822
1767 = 5.876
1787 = 5.811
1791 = 5.982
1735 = 5.961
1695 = 5.046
